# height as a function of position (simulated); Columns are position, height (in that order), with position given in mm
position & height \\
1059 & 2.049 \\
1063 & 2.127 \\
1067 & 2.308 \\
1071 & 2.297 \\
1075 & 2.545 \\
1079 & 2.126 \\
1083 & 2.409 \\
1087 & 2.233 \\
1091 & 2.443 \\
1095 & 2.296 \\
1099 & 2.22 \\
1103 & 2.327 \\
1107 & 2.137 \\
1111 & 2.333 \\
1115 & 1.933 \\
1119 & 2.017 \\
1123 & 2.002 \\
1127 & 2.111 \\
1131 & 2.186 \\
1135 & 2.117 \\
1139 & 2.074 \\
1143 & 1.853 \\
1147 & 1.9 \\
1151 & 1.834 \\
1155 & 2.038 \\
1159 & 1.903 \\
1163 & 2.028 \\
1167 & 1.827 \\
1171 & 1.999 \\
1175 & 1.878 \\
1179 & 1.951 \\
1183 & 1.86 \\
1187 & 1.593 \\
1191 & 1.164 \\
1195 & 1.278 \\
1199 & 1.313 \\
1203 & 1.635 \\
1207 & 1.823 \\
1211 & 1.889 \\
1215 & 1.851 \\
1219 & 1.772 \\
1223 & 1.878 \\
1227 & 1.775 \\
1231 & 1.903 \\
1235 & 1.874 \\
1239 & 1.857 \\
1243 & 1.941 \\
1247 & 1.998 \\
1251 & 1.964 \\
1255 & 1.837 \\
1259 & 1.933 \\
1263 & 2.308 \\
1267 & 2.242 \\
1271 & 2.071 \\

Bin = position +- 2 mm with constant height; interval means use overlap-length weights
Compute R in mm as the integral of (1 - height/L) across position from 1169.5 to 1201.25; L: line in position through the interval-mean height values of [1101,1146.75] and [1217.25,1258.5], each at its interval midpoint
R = 5.7 mm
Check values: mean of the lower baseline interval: 2.09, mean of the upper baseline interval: 1.88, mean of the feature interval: 1.62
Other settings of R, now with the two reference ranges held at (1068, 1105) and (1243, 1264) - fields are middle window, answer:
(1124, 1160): 3.4 mm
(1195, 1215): 4.2 mm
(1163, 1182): 2.0 mm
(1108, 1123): 1.2 mm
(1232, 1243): 0.7 mm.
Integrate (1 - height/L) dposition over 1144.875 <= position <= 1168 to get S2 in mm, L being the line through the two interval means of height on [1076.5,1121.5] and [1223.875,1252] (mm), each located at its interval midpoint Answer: 1.8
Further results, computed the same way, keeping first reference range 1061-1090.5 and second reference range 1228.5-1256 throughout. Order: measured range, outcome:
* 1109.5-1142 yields 1.4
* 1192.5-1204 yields 3.6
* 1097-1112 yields -0.1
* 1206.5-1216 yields 0.6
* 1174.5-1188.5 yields 1.6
